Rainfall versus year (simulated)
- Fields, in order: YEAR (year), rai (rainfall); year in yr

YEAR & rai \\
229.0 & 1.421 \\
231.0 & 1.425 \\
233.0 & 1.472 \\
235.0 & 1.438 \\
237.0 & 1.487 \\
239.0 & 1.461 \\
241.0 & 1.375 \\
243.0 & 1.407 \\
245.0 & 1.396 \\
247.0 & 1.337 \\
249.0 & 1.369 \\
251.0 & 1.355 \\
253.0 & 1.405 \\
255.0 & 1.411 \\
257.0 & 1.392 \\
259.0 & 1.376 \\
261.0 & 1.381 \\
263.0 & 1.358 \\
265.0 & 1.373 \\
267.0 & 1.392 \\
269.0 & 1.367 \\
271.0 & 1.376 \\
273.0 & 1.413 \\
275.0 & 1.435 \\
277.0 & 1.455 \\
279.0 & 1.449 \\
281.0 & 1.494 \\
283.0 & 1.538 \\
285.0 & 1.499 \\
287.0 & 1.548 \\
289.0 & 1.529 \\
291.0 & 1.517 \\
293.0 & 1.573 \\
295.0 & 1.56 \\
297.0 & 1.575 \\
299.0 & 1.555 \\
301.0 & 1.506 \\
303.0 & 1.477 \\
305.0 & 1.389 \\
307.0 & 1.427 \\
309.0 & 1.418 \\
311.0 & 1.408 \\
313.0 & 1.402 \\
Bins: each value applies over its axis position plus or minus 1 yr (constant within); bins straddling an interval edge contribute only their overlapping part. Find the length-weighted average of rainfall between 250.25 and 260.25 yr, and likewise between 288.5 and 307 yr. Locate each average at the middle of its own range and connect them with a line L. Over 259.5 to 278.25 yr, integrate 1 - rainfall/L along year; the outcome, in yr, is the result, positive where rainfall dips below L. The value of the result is 0.45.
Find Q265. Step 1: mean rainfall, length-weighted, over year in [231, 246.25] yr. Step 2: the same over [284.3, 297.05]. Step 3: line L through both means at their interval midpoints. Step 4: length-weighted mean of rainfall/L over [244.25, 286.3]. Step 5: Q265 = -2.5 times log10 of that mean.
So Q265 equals 0.06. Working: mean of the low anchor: 1.43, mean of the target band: 1.41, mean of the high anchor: 1.54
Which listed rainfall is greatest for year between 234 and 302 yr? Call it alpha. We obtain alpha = 1.575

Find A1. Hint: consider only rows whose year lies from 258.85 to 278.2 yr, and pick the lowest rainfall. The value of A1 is 1.358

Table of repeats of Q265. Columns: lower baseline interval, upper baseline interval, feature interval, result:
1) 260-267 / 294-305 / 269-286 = -0.016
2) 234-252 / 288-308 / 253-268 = 0.040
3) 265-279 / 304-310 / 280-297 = -0.093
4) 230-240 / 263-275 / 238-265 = 0.028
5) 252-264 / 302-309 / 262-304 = -0.050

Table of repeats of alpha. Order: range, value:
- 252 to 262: 1.411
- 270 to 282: 1.494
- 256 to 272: 1.392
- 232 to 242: 1.487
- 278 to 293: 1.573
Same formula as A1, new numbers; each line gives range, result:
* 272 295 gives 1.413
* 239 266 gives 1.337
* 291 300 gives 1.517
